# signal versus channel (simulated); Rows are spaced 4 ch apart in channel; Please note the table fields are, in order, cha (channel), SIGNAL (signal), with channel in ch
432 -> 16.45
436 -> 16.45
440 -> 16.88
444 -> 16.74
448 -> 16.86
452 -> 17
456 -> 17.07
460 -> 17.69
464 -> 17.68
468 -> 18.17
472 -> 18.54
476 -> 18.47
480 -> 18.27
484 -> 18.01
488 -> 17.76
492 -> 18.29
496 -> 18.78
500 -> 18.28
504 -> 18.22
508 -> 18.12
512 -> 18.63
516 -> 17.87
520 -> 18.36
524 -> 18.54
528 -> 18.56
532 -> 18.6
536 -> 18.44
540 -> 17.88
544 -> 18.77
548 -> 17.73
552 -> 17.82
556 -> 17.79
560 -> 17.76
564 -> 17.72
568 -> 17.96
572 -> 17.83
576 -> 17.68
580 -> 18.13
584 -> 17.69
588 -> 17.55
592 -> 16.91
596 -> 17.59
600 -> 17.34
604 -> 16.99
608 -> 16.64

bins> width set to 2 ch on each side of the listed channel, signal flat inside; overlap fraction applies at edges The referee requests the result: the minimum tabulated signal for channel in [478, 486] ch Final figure 18.01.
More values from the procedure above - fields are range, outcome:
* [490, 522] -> 17.87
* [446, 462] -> 16.86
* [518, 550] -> 17.73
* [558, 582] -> 17.68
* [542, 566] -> 17.72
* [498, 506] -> 18.22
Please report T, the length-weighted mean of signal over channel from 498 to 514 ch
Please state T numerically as 18.3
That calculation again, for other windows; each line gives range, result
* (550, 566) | 17.8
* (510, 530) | 18.4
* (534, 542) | 18.2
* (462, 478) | 18.2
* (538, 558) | 18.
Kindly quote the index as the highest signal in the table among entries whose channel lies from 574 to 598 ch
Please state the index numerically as 18.13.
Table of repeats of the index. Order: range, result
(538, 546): 18.77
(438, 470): 18.17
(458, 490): 18.54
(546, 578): 17.96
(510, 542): 18.63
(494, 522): 18.78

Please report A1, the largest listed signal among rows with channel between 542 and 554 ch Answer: 18.77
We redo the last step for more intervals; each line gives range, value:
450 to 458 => 17.07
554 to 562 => 17.79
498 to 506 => 18.28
